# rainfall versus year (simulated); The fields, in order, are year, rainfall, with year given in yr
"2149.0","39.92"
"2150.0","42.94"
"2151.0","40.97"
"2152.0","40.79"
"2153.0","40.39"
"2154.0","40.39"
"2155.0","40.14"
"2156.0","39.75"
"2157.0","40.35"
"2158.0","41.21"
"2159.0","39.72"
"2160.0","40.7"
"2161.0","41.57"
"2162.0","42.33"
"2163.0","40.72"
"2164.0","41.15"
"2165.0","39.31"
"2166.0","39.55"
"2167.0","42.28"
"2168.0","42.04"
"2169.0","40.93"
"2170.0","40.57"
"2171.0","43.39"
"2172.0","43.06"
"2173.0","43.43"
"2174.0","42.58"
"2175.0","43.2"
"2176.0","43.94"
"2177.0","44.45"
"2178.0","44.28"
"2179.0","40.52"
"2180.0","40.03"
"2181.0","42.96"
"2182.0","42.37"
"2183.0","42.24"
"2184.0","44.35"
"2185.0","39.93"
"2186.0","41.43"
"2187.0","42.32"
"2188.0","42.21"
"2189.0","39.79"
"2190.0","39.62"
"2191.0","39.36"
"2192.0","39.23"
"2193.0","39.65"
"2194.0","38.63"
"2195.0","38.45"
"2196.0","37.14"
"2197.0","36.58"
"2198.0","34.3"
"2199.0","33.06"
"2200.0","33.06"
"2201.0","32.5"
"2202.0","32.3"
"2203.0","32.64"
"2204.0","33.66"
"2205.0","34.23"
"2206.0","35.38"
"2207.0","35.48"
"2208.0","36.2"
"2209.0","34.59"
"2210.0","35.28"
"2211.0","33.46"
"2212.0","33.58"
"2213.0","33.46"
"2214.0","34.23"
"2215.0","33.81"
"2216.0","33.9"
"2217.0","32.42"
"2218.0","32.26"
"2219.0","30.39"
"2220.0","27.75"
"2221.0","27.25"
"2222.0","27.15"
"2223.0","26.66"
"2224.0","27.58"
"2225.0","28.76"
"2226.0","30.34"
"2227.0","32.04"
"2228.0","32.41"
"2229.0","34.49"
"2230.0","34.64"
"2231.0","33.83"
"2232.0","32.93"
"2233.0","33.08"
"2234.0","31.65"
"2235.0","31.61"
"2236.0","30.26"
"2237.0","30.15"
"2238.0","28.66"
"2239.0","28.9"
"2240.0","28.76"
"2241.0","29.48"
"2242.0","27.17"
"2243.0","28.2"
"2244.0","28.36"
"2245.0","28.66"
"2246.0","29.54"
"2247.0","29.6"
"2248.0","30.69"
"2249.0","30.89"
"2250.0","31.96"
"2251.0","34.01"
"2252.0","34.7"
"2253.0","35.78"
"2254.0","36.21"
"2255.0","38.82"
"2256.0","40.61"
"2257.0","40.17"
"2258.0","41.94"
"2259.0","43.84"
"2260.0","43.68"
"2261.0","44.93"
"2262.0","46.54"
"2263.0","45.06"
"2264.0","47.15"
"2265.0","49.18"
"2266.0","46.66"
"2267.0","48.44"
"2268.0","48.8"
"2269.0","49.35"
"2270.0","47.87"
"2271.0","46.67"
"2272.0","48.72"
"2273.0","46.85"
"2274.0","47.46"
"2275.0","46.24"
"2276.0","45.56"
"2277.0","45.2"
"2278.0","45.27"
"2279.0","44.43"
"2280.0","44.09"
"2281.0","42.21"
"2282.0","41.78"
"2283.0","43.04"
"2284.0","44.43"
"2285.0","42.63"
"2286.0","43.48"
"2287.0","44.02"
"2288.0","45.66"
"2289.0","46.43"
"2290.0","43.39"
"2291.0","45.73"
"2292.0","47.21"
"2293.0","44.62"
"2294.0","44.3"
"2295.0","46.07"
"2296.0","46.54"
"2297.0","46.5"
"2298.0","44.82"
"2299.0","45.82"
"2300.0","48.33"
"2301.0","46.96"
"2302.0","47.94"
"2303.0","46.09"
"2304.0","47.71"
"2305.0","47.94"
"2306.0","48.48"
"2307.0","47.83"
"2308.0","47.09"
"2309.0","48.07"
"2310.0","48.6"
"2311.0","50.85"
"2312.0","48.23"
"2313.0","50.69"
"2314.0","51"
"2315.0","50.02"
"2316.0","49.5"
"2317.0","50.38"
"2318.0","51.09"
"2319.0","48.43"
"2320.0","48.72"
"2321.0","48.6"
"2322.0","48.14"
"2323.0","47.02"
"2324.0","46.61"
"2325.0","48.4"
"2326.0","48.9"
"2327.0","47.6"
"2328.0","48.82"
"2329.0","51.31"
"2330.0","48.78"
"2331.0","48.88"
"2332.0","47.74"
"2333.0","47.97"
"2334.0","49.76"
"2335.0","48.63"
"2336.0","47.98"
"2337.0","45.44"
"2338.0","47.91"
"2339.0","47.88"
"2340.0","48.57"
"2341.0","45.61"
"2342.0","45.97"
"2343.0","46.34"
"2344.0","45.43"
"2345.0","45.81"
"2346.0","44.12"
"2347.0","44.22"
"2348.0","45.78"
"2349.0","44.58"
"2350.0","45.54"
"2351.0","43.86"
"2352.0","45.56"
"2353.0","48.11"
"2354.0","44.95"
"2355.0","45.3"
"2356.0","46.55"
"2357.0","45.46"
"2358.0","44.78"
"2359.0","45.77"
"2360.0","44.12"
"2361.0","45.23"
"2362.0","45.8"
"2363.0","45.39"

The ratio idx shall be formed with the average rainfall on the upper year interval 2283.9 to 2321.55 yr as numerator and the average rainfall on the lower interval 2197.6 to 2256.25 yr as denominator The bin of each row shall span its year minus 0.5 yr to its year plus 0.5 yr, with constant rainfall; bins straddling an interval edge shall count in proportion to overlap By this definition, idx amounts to 1.47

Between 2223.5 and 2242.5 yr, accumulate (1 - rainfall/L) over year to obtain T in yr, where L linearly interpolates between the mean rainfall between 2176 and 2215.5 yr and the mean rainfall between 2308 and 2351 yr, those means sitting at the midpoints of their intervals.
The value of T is 4.5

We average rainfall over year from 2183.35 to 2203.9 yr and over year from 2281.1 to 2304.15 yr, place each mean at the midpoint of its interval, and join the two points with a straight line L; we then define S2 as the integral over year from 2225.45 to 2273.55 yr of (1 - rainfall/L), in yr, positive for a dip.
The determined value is 5.9 yr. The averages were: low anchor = 37.8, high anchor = 45.3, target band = 37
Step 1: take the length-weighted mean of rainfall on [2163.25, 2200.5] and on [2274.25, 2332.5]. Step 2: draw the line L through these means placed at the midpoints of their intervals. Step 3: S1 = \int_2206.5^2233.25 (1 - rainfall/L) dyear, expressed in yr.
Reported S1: 6.55 yr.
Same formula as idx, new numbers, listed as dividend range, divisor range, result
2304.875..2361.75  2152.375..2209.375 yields 1.20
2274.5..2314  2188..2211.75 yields 1.28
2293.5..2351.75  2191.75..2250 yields 1.48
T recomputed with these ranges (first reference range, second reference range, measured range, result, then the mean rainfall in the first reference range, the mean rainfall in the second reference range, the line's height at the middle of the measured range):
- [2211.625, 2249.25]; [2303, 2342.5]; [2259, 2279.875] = -4.62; 30.7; 48.5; 38.2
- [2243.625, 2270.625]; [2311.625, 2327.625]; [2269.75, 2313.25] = -1.28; 39.8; 49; 44.9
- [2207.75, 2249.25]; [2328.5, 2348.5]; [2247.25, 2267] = -2.72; 31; 47.2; 35.2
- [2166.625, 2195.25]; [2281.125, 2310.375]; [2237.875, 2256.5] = 5.24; 41.7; 45.9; 44.1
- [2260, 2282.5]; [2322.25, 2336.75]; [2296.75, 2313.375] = -0.09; 46.2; 48.4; 47.5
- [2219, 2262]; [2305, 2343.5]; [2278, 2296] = -1.29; 32.7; 48.5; 41.5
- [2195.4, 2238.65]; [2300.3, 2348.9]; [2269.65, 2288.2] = -1.64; 32.4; 48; 41.4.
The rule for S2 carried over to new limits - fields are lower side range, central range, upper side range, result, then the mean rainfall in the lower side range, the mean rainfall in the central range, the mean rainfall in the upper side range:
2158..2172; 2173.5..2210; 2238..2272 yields 1.5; 41.2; 38.6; 38.3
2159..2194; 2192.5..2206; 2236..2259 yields 1.3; 41.6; 35.1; 32.6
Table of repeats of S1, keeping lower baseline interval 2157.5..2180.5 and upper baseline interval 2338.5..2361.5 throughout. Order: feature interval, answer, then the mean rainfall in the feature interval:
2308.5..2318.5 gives -1.11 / 49.8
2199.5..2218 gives 3.81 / 33.9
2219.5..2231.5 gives 3.56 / 30.2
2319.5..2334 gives -1.06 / 48.4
